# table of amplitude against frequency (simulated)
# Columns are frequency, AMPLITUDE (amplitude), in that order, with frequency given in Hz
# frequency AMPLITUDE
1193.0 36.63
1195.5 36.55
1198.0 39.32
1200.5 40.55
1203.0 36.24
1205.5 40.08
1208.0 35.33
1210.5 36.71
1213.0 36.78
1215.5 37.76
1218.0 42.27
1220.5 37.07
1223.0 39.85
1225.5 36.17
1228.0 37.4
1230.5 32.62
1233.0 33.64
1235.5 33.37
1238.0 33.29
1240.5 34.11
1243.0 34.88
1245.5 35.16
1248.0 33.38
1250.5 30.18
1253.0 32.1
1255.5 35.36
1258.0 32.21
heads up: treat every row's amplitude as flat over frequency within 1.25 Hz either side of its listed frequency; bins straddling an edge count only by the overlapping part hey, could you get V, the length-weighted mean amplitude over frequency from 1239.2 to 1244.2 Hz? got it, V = 34.5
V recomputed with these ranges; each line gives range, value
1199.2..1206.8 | 38.9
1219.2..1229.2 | 37.6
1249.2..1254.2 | 31.2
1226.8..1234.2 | 34.5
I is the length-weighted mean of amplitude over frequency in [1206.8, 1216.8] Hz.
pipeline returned 36.7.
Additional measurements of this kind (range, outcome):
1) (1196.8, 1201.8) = 39.9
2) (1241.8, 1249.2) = 34.5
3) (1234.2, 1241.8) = 33.6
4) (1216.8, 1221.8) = 39.6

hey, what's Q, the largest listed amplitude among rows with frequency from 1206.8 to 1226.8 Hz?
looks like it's 42.27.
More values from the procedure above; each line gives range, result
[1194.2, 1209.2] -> 40.55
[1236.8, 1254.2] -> 35.16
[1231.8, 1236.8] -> 33.64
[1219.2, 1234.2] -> 39.85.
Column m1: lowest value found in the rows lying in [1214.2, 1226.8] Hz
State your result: 36.17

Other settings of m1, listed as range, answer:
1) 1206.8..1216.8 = 35.33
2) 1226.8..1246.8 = 32.62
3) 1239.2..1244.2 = 34.11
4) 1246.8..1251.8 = 30.18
